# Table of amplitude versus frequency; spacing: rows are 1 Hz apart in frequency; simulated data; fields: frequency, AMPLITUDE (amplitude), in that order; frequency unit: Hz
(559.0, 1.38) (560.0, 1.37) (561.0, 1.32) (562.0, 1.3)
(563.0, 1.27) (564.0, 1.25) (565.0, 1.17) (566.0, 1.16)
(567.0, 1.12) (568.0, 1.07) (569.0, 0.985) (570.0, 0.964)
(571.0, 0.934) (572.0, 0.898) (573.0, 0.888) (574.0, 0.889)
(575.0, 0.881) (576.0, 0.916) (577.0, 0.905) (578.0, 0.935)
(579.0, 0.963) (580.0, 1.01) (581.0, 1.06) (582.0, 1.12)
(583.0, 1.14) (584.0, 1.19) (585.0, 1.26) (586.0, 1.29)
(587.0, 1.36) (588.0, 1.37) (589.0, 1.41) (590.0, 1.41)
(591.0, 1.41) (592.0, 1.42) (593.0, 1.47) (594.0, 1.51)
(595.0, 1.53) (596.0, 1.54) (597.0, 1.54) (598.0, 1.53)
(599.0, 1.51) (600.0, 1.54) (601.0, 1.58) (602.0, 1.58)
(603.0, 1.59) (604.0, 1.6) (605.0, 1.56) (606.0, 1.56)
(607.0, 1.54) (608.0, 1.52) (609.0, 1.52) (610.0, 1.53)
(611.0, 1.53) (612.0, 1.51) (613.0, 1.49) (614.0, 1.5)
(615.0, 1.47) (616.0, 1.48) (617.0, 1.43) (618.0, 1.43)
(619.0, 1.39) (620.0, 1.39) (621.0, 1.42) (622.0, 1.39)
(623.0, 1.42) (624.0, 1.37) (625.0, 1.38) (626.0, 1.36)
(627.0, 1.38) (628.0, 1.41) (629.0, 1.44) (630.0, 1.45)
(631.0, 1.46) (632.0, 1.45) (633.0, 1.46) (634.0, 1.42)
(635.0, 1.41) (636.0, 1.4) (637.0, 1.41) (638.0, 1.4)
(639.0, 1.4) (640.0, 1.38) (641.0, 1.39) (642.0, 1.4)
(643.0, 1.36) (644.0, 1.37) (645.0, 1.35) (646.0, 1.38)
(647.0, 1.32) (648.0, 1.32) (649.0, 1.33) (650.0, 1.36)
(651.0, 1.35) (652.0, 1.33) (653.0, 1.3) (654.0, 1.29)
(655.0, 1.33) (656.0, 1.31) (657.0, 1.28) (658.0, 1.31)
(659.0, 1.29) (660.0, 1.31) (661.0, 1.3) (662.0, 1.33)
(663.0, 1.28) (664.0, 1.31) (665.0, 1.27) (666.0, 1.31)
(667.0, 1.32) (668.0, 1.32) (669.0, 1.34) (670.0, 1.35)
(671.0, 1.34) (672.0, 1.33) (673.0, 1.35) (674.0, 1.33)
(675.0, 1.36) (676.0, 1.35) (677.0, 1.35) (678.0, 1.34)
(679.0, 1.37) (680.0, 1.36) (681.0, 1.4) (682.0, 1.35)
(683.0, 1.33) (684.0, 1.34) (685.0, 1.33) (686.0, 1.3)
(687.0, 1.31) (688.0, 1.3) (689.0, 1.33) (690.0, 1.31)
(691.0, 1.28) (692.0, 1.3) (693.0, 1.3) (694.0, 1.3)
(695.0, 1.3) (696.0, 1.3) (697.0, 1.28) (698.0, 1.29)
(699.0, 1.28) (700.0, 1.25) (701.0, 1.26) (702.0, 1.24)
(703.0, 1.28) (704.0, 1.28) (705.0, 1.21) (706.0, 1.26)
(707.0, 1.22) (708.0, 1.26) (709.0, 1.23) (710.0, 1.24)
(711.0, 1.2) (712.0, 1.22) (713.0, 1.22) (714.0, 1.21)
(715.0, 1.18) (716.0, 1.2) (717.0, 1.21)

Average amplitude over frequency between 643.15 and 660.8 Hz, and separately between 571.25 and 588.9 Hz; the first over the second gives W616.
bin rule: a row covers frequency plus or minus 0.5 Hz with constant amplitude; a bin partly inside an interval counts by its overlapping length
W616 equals 1.2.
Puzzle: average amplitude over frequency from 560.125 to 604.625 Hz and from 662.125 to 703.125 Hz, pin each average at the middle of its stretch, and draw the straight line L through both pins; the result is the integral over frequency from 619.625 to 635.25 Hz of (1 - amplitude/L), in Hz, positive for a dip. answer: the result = -1.7 Hz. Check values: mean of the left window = 1.25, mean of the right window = 1.32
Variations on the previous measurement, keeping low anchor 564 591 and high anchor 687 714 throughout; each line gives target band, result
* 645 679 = -3.12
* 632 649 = -2.90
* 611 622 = -2.88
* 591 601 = -3.43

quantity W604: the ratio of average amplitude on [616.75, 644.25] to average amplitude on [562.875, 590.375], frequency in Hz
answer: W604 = 1.28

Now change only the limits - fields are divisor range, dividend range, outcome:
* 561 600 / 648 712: 1.08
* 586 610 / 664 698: 0.88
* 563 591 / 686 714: 1.15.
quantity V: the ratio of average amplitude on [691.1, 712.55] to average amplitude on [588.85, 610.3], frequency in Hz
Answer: 0.8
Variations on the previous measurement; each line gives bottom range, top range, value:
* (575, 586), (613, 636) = 1.35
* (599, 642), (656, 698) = 0.90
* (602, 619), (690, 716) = 0.83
